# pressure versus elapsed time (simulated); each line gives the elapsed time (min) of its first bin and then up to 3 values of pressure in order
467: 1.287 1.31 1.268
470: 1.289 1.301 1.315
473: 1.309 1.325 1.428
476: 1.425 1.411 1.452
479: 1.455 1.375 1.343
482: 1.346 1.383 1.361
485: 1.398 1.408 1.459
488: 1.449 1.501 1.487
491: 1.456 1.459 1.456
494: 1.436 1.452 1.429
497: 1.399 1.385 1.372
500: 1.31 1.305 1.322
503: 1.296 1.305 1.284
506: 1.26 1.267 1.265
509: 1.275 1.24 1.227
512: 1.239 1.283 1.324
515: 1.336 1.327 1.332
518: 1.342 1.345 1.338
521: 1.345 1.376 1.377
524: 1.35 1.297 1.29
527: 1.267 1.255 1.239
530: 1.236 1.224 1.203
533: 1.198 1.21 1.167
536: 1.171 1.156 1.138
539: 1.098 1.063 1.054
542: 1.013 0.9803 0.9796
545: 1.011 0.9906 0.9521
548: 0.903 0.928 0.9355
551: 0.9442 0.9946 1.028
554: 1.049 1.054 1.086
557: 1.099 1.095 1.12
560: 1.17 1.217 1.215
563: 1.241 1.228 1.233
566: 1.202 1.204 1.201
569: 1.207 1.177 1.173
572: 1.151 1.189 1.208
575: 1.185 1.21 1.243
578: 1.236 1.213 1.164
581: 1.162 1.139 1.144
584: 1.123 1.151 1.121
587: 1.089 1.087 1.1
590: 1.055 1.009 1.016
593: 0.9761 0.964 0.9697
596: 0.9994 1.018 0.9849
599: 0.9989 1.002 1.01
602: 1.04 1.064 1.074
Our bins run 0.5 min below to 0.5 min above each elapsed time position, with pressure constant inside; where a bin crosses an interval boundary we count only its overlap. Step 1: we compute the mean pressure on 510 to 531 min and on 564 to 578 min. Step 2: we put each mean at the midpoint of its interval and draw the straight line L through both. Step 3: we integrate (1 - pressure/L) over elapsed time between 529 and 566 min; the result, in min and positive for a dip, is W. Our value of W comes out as 4.46 min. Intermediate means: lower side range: 1.3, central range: 1.1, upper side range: 1.2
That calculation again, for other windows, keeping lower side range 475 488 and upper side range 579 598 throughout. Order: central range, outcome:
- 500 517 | 0.4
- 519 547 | 1.4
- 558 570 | -0.5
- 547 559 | 1.7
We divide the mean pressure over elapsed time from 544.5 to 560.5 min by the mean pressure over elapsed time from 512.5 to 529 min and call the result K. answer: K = 0.8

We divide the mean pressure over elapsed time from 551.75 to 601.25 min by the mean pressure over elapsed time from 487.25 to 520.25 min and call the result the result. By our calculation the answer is 0.83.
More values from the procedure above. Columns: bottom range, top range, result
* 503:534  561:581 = 0.94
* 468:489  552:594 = 0.83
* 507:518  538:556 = 0.78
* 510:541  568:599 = 0.89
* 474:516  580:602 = 0.77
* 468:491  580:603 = 0.76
